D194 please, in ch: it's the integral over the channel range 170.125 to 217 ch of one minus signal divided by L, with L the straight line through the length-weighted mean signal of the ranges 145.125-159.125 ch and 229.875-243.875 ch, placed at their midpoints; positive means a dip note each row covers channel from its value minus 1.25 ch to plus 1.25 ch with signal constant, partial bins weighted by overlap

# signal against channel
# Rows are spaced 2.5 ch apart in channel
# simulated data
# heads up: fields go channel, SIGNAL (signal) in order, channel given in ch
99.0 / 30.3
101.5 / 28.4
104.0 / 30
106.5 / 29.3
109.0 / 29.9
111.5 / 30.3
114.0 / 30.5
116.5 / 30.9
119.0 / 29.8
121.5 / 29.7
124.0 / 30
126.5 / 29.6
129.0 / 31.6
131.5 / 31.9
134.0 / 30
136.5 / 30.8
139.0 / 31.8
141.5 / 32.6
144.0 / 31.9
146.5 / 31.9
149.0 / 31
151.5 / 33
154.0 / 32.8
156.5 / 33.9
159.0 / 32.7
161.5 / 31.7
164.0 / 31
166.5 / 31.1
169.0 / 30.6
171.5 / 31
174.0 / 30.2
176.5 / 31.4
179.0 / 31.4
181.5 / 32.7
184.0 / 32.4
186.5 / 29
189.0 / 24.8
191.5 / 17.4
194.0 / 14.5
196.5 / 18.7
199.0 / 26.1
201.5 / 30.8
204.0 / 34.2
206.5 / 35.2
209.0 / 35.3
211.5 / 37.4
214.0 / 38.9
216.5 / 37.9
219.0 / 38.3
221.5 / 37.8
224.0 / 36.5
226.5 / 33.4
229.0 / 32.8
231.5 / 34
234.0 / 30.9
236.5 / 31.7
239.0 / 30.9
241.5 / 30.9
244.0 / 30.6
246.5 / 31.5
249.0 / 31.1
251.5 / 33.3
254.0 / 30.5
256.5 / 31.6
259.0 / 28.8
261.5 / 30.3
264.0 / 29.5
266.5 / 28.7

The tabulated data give 3.3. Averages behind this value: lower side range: 32.5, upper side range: 31.6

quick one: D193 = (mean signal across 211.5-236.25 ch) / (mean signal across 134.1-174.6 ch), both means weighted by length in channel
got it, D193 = 1.12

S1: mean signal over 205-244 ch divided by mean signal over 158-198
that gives 1.23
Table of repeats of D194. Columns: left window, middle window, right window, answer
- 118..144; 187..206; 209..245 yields 5.1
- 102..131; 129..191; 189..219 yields -2.4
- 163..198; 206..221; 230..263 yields -4.0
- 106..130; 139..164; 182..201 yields -4.6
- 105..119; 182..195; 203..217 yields 4.0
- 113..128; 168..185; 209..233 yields 1.1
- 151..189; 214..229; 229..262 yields -2.5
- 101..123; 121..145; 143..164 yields 0.1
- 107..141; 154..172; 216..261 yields -0.3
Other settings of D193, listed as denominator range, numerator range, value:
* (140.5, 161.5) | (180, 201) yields 0.76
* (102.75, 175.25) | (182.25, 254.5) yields 1.01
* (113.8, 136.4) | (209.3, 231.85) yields 1.19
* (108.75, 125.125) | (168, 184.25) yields 1.04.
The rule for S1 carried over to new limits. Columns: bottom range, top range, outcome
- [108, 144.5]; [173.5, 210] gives 0.92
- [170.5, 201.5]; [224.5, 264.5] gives 1.18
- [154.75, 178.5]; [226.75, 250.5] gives 1.01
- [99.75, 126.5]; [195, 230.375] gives 1.13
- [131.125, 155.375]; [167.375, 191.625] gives 0.93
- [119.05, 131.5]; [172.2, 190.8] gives 0.99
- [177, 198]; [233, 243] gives 1.23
